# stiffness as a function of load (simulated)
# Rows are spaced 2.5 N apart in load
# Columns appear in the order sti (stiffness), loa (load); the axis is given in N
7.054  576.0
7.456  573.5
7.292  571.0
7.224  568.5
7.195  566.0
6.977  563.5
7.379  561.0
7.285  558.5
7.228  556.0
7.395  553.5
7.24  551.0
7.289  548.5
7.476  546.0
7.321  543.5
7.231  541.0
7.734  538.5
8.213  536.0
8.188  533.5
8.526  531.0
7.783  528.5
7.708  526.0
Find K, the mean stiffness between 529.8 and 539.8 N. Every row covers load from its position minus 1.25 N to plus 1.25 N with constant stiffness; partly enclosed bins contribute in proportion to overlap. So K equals 8.16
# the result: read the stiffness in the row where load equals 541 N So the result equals 7.231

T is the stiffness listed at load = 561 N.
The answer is 7.379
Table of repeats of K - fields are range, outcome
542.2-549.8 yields 7.36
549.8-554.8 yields 7.32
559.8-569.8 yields 7.19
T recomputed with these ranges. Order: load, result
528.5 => 7.783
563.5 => 6.977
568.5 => 7.224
